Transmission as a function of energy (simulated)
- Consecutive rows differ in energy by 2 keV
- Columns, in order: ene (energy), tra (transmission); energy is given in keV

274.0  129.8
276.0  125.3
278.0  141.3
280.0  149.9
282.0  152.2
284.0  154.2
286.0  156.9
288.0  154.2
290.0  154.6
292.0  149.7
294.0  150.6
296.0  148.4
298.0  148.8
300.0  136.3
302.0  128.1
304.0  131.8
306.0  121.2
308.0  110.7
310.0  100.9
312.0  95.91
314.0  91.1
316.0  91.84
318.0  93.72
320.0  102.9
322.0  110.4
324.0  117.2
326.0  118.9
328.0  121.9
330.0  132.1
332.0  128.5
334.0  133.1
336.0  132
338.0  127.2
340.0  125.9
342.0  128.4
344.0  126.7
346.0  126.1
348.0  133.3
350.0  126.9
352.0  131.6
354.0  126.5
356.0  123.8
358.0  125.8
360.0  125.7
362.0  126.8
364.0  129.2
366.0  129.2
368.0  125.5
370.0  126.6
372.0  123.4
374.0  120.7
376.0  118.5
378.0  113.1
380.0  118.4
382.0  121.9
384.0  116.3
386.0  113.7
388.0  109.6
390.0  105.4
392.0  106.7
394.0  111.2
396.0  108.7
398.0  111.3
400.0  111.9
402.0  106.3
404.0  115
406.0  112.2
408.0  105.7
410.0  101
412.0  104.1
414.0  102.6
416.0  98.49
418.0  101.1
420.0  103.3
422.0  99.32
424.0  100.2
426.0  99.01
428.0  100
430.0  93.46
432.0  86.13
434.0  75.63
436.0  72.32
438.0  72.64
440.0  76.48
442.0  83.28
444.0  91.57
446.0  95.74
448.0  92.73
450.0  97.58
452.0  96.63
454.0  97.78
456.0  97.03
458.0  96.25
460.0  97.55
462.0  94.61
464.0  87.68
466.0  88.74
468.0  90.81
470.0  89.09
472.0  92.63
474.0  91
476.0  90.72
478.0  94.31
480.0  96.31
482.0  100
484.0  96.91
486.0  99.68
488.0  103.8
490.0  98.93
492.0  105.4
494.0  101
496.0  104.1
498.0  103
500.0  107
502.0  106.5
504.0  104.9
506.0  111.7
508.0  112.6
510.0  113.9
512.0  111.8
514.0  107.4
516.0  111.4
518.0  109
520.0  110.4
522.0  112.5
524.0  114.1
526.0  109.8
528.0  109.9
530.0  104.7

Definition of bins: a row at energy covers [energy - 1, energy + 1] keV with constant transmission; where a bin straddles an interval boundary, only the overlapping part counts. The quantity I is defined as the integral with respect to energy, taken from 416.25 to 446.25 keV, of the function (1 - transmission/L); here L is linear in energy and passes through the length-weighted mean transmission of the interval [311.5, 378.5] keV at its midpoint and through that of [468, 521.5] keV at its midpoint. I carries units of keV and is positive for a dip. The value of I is 5.6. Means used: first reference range 121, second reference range 103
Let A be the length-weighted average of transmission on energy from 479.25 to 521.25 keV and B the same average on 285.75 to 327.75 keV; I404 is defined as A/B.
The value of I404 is 0.85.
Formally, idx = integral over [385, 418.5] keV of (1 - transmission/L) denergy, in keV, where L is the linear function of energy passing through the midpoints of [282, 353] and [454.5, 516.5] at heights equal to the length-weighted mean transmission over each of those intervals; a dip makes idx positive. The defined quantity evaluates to 1.8 keV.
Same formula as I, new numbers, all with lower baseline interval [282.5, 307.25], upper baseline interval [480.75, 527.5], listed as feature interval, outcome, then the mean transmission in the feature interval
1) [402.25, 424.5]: 3.4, 104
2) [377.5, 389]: 1.2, 116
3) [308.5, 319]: 3.4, 95.5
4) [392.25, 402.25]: 1.3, 110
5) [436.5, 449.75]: 3.6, 85.6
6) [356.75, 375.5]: 0.8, 126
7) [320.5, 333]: 1.6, 121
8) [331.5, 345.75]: 0.8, 129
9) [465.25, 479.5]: 2.7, 91.3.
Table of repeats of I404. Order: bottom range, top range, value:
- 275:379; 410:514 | 0.76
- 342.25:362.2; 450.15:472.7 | 0.74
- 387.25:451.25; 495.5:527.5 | 1.11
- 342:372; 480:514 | 0.82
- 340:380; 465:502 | 0.78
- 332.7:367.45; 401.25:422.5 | 0.82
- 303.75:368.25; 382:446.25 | 0.83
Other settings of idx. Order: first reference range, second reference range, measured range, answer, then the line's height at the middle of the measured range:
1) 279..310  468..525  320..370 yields 2.3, 132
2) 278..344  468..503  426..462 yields 5.3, 106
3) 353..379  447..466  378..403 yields 1.0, 116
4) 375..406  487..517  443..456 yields 1.7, 110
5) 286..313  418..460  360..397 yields -2.7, 110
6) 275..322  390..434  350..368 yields -1.8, 115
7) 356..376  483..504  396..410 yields 1.1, 119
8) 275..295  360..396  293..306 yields 0.5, 144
